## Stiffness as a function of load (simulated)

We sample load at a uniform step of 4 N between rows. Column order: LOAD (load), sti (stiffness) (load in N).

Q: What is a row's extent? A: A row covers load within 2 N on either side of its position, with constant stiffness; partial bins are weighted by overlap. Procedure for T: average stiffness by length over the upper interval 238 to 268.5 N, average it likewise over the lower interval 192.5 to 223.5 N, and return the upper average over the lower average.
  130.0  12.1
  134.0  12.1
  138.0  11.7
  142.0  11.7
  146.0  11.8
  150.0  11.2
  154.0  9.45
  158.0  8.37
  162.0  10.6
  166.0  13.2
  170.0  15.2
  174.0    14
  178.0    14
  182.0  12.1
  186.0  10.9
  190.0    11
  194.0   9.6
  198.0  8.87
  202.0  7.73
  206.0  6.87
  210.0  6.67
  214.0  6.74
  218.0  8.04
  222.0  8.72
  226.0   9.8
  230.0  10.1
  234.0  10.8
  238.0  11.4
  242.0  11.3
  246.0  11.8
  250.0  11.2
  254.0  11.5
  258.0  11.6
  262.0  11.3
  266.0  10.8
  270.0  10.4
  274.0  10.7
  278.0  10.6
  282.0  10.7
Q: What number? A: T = 1.44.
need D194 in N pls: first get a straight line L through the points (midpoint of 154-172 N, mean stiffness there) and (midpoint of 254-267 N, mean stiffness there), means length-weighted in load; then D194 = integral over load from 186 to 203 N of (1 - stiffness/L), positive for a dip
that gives 2.8 N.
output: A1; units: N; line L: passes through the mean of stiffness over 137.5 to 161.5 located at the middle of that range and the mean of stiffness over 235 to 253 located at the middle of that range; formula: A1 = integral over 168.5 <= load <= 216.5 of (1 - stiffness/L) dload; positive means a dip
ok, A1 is 3.14 N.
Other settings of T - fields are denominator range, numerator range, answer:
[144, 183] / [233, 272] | 0.94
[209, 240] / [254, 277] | 1.21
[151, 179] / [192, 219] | 0.65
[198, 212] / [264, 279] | 1.45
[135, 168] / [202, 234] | 0.75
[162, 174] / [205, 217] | 0.51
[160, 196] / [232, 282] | 0.90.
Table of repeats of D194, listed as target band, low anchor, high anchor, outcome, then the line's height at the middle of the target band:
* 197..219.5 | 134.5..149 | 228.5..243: 7.5 N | 11.1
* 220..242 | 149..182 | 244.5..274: 2.2 N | 11.4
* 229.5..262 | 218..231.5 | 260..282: -4.3 N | 9.96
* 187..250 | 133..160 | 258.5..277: 8.6 N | 10.9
